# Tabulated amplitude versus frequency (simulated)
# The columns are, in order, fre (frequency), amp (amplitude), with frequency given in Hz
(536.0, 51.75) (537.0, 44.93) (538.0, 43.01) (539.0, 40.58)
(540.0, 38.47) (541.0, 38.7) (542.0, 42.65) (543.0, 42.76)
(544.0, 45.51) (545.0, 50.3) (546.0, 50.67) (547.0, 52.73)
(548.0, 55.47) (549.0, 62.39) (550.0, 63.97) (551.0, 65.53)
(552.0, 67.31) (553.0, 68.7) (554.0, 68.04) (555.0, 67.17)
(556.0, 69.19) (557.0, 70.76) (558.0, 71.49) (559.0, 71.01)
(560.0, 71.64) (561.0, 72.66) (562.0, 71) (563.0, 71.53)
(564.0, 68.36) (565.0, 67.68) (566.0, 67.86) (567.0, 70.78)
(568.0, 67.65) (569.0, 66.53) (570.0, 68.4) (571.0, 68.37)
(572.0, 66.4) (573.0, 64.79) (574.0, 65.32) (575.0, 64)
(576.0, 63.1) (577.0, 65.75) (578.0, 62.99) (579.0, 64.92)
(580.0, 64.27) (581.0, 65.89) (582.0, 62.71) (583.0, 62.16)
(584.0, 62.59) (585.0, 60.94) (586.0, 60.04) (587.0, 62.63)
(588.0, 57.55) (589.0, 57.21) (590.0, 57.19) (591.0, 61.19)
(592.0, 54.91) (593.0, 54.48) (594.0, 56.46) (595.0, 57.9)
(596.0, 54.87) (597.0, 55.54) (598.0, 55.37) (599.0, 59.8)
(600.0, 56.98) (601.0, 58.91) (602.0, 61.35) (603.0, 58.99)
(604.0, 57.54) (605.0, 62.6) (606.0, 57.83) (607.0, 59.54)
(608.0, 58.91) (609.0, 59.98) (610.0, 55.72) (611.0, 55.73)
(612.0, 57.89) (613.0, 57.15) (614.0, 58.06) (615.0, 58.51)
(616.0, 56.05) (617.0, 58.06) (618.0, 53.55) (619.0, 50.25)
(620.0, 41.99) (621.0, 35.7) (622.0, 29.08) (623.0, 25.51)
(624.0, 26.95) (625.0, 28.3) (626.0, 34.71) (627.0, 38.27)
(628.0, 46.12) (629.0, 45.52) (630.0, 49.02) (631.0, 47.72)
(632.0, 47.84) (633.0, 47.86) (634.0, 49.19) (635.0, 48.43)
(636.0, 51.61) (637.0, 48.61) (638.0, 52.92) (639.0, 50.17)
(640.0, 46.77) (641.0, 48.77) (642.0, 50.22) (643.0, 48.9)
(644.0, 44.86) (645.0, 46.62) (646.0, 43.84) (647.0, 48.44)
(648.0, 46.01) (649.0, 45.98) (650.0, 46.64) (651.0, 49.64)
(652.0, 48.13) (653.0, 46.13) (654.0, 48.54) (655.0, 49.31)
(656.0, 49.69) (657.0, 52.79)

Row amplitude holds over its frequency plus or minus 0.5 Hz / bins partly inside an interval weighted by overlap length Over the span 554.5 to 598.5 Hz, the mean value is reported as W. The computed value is 64.2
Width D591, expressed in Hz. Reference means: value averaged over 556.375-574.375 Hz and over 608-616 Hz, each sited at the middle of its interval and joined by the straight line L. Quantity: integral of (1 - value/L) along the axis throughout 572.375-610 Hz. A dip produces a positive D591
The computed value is 1.5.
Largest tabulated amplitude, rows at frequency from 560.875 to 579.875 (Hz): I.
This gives 72.66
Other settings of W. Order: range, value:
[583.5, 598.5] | 57.9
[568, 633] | 55.6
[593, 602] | 57.1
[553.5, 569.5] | 69.6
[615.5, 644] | 44.9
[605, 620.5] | 56.2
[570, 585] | 64.5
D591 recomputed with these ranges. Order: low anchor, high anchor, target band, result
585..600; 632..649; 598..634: 2.0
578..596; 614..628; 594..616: -3.3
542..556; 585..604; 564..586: -2.7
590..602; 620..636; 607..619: -2.2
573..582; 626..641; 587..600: 0.5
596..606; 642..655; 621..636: 3.2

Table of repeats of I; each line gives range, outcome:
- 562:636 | 71.53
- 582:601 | 62.71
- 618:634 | 53.55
